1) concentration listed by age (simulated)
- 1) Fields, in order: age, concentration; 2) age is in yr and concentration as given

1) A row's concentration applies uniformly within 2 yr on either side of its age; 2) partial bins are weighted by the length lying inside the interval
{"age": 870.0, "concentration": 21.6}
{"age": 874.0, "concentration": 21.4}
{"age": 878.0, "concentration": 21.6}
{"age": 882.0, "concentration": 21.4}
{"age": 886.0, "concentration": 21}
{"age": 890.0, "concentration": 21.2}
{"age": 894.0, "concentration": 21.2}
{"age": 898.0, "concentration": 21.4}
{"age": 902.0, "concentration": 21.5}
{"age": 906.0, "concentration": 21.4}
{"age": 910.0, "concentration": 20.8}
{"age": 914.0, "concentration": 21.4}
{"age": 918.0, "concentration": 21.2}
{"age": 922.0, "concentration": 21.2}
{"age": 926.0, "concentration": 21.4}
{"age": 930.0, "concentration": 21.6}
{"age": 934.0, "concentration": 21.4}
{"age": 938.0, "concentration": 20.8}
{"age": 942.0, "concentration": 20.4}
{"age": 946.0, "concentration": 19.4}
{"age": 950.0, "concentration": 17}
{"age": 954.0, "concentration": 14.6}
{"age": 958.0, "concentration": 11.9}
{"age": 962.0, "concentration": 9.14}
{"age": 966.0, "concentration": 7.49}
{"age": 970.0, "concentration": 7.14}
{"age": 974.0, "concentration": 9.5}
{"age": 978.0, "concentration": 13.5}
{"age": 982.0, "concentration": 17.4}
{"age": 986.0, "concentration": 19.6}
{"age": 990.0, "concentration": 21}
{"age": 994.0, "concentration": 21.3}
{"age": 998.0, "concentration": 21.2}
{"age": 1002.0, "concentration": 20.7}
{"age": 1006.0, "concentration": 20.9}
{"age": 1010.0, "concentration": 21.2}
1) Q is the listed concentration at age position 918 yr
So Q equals 21.2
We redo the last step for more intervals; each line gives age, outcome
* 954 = 14.6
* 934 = 21.4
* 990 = 21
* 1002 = 20.7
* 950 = 17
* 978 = 13.5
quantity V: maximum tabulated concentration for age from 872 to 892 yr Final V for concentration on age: 21.6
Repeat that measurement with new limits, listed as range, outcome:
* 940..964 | 20.4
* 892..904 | 21.5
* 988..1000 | 21.3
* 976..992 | 21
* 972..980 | 13.5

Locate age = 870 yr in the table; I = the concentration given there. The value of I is 21.6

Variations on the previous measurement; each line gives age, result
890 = 21.2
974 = 9.5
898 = 21.4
